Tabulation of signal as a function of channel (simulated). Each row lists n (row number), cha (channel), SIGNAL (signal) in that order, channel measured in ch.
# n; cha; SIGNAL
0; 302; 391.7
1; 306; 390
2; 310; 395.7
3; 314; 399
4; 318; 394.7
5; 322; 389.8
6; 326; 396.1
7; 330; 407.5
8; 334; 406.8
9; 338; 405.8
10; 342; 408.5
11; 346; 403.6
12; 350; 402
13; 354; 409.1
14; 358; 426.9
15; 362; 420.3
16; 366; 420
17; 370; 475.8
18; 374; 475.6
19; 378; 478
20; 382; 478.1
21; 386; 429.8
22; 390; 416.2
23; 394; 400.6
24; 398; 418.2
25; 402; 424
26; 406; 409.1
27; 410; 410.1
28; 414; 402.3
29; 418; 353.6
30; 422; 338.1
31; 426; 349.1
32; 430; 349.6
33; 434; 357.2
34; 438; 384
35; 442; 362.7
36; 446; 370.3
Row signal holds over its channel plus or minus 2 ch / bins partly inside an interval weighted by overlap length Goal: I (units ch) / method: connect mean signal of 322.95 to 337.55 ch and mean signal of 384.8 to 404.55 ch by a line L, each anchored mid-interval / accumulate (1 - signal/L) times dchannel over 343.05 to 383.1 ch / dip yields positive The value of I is -2.65 ch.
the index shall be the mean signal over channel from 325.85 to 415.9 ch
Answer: 423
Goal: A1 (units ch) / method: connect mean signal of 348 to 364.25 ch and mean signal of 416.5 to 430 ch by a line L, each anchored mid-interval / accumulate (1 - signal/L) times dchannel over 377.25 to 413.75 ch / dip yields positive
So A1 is -5.0 ch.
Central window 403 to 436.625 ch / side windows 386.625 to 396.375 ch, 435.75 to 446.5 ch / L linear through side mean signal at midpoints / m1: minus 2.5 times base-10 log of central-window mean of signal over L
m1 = 0.047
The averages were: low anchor 412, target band 373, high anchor 372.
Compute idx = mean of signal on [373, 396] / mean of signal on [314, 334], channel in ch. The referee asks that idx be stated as 1.12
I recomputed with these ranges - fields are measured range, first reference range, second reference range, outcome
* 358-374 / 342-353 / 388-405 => -1.3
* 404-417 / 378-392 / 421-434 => -0.5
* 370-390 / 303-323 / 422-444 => -4.7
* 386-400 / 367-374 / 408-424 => 0.3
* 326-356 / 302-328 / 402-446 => -1.3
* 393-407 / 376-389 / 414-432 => 0.0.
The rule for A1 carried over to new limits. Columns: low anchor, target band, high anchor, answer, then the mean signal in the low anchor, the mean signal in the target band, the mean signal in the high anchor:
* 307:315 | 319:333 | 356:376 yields 0.4 ch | 396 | 398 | 444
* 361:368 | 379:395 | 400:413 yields -0.7 ch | 420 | 436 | 413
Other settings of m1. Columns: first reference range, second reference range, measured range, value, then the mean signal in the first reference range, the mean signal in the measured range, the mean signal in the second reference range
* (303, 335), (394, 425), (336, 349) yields -0.03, 397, 406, 393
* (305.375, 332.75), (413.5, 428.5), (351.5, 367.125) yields -0.10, 397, 418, 356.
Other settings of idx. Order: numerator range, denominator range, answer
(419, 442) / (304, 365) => 0.88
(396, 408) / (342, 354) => 1.03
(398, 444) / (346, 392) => 0.86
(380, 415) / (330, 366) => 1.03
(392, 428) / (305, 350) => 0.97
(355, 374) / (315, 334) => 1.10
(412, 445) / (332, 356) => 0.89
